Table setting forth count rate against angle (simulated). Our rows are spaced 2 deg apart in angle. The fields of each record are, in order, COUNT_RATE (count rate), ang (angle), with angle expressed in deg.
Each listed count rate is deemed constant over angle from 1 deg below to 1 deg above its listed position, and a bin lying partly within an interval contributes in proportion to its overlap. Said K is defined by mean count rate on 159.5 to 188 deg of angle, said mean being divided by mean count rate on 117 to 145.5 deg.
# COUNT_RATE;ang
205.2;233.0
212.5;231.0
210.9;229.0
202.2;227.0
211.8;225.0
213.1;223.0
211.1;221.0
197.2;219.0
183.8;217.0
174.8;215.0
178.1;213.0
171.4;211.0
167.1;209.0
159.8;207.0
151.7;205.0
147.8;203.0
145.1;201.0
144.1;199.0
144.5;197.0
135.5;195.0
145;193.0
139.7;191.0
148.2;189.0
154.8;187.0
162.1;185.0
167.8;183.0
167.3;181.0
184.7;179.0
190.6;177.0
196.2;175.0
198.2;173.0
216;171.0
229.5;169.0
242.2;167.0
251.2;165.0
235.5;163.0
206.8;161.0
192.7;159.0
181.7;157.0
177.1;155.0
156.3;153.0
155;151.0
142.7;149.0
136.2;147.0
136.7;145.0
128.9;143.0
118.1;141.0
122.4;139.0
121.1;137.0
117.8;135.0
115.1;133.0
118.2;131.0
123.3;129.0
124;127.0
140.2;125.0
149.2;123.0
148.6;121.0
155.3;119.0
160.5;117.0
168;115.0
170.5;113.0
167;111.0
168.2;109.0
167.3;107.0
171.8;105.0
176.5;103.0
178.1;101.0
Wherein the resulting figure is 1.5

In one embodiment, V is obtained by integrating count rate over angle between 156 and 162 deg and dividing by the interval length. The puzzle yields 194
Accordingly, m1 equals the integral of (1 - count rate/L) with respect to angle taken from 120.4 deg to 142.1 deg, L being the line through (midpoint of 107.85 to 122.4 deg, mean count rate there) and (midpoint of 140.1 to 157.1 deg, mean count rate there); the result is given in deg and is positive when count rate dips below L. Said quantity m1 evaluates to 3.9 deg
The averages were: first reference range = 162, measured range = 127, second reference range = 146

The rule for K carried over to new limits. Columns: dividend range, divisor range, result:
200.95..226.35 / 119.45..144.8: 1.40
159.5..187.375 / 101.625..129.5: 1.28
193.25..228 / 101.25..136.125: 1.15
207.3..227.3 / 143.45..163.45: 1.12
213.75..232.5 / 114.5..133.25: 1.44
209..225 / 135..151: 1.46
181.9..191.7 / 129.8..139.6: 1.30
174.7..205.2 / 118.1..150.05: 1.20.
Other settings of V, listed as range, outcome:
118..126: 148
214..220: 185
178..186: 170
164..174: 227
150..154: 156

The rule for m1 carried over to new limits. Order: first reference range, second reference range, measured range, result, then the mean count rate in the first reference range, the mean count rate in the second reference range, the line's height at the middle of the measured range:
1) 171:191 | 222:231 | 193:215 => 4.3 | 175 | 210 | 192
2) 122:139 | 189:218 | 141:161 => -3.3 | 126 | 156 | 134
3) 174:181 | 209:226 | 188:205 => 4.0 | 187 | 191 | 189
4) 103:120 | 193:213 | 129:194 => -3.2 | 167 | 153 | 159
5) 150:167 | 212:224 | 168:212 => 6.4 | 197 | 193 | 195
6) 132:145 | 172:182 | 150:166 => -4.0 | 122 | 187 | 155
